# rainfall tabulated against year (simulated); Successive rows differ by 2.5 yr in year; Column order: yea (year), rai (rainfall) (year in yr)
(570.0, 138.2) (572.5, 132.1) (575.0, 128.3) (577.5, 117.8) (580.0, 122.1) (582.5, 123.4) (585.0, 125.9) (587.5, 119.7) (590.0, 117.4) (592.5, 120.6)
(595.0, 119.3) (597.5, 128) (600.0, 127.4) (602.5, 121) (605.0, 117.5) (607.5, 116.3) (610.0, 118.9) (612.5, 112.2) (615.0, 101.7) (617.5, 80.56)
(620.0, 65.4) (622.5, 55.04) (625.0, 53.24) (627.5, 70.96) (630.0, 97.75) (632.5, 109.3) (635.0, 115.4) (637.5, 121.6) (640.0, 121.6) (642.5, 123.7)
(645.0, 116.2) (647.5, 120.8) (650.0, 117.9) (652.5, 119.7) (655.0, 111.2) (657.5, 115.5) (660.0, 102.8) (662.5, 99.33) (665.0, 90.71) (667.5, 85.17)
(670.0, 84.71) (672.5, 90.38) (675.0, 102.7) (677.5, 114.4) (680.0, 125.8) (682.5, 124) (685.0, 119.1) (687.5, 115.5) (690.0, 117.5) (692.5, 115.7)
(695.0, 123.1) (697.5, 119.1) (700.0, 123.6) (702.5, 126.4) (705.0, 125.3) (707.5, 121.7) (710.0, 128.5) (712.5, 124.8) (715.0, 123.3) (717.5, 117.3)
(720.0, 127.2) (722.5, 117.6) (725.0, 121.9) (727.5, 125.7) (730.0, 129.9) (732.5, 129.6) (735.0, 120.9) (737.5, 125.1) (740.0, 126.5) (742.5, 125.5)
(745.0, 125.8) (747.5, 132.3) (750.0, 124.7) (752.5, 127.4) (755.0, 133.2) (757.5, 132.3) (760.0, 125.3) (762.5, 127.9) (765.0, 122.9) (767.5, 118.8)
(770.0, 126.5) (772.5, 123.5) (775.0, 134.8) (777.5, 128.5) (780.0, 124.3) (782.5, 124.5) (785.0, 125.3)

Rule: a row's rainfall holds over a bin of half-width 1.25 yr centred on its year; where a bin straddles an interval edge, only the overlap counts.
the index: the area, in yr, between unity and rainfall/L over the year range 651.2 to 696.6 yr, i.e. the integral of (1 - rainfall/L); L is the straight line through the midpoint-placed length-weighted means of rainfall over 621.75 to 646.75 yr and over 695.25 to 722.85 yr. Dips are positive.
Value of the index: 1.4 yr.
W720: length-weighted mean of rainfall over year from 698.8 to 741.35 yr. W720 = 124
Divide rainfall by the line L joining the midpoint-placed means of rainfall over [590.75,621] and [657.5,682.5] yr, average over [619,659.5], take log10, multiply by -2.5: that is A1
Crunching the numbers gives 0.04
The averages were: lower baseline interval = 111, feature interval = 102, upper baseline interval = 102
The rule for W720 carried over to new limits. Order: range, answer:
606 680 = 102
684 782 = 125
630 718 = 114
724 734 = 127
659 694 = 106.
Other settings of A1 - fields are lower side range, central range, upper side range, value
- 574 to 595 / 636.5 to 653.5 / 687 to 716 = 0.02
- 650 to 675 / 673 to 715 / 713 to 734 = -0.07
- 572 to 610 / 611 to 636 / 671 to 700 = 0.36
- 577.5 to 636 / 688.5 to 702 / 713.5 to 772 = -0.01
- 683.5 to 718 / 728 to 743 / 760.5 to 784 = -0.02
